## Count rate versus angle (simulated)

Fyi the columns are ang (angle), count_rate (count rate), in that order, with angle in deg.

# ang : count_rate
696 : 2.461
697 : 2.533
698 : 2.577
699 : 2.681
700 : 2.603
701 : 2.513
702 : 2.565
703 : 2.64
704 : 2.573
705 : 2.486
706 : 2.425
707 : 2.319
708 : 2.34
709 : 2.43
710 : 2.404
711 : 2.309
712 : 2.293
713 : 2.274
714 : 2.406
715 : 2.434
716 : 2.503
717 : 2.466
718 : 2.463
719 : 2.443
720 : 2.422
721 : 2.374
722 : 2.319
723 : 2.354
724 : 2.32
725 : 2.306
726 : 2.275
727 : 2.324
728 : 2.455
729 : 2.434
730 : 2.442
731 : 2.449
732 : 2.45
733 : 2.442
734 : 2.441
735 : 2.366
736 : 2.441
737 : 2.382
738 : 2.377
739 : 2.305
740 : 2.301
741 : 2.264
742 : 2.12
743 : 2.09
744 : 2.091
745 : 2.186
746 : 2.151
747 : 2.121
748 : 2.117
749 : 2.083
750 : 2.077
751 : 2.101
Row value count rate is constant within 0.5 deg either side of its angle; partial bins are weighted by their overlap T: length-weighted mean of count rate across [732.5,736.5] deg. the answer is 2.42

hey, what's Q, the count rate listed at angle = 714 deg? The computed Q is 2.406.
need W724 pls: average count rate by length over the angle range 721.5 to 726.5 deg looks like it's 2.31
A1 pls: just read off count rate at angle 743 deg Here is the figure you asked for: 2.09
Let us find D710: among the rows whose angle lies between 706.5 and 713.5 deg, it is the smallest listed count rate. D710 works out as 2.274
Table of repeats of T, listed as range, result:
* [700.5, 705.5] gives 2.56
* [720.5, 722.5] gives 2.35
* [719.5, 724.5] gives 2.36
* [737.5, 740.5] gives 2.33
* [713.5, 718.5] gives 2.45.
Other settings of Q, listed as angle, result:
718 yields 2.463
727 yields 2.324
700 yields 2.603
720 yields 2.422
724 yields 2.32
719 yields 2.443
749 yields 2.083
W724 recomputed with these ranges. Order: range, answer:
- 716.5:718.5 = 2.46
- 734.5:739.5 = 2.37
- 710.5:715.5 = 2.34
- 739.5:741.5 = 2.28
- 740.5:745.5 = 2.15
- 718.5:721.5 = 2.41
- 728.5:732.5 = 2.44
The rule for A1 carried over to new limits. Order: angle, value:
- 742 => 2.12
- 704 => 2.573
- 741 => 2.264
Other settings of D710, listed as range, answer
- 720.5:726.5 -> 2.275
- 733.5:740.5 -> 2.301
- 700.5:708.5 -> 2.319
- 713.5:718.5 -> 2.406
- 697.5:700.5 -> 2.577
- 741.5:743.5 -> 2.09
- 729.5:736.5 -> 2.366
